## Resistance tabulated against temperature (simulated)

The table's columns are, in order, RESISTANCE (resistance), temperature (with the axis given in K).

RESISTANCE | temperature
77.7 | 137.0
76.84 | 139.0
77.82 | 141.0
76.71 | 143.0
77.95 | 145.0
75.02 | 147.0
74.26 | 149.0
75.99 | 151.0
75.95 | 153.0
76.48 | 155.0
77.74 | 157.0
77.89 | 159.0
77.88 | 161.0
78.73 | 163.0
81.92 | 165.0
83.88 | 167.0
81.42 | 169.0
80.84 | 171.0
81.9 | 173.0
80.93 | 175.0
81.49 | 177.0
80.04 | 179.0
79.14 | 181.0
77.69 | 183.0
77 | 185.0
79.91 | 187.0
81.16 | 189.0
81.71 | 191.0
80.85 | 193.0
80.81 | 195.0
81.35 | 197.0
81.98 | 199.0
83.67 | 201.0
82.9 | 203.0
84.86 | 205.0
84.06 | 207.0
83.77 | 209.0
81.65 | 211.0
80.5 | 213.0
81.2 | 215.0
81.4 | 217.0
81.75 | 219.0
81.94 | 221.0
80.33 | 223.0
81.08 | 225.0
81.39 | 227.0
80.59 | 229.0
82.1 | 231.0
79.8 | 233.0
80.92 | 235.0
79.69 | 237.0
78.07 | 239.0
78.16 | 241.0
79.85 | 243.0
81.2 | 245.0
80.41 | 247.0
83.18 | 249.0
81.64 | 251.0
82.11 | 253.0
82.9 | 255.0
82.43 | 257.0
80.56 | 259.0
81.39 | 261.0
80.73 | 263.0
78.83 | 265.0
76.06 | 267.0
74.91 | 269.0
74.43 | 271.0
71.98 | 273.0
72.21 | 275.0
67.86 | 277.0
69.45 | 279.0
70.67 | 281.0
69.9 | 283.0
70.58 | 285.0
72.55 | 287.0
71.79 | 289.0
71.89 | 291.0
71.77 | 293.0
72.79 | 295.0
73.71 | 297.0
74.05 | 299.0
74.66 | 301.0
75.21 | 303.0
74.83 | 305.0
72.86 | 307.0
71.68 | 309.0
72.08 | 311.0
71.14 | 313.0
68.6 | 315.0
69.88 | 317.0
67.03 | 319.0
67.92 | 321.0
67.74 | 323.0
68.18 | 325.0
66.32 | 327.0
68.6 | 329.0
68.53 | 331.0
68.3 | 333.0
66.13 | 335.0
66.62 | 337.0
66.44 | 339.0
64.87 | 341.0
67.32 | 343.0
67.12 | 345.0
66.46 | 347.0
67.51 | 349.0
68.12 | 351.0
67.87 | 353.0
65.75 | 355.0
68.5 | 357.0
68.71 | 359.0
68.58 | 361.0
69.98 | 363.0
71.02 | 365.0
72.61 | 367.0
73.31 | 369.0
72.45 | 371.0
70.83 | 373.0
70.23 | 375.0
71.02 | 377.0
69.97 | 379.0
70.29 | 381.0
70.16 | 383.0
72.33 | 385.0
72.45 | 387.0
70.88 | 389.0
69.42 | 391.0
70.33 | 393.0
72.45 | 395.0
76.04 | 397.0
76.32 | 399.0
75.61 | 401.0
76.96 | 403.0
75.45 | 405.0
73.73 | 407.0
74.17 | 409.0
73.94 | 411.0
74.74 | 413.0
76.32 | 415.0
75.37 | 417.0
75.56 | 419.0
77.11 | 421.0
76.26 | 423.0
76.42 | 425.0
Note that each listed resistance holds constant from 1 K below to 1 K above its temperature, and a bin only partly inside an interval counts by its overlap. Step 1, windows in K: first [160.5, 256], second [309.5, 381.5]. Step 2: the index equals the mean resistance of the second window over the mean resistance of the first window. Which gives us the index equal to 0.85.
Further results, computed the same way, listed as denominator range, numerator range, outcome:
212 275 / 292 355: 0.87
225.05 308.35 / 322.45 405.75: 0.91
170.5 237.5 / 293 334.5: 0.87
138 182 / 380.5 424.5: 0.94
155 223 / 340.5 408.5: 0.87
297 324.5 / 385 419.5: 1.04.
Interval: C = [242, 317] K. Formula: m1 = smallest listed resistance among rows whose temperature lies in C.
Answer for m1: 67.86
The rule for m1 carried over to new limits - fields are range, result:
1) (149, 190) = 74.26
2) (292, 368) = 64.87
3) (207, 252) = 78.07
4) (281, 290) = 69.9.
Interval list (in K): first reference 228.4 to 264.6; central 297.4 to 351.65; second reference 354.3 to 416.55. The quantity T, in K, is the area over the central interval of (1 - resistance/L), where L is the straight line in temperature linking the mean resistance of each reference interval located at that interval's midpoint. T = 4.8 K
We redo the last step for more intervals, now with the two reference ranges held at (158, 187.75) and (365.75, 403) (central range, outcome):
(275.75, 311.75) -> 1.6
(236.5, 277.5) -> -0.9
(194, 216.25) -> -1.0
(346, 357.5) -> 0.9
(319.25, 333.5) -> 1.2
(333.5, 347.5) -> 1.4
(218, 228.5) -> -0.4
